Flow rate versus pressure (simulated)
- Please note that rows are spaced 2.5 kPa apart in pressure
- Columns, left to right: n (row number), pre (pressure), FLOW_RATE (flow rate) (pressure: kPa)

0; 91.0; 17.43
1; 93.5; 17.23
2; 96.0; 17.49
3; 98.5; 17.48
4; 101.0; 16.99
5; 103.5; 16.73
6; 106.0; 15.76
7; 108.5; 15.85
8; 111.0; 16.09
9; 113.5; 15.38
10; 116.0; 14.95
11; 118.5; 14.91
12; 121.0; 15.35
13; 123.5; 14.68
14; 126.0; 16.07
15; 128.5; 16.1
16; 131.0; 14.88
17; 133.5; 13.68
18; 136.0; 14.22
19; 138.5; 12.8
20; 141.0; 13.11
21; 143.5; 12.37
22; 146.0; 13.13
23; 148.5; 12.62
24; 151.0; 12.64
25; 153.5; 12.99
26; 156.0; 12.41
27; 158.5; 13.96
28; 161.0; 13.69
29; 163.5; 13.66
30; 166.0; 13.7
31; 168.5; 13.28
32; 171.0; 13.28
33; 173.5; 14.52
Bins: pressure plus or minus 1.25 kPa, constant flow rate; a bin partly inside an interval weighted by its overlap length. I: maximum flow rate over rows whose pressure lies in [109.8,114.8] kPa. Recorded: 16.09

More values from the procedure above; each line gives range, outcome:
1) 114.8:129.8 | 16.1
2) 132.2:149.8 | 14.22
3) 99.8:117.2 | 16.99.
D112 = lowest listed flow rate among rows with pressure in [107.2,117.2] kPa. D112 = 14.95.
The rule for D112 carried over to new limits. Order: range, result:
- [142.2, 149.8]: 12.37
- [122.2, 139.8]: 12.8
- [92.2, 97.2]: 17.23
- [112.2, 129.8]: 14.68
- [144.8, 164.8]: 12.41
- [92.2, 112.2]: 15.76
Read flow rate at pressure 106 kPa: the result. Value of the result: 15.76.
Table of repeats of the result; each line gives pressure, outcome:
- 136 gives 14.22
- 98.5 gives 17.48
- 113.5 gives 15.38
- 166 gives 13.7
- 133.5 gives 13.68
